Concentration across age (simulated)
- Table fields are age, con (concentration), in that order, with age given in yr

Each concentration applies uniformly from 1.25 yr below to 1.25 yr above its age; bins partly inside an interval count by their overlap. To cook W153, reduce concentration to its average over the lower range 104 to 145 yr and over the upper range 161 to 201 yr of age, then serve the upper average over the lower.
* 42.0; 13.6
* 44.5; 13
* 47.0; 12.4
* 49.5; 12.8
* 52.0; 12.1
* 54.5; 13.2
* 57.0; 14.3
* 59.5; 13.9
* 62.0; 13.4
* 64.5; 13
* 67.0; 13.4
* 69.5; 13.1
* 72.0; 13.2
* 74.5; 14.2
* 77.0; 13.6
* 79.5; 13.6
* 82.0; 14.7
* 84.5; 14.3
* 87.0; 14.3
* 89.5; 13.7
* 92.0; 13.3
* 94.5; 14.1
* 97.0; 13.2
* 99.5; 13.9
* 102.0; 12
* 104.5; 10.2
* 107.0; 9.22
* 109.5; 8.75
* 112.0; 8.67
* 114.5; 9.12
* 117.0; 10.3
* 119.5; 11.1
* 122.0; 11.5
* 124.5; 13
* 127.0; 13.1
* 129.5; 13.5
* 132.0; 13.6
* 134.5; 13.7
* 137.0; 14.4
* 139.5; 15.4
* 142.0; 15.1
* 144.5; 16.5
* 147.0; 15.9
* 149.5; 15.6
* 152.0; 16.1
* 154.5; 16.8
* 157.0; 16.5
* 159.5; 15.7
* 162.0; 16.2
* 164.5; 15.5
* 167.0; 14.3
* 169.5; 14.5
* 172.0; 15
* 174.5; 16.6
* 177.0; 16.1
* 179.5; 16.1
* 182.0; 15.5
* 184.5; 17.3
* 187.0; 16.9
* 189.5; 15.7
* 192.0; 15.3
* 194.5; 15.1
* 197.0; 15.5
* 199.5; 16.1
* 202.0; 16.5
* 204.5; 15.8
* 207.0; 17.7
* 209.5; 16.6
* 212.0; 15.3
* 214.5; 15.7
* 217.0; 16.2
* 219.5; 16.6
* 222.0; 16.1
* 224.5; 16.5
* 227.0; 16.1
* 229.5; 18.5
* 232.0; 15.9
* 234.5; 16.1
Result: 1.3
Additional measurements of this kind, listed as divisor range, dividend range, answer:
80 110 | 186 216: 1.25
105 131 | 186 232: 1.50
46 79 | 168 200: 1.19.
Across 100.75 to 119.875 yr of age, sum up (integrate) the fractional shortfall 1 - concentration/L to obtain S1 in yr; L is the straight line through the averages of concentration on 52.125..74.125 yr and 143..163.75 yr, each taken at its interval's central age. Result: 6.40 yr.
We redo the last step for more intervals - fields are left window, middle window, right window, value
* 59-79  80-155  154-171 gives 7.41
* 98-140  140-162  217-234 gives -4.64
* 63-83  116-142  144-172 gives 3.34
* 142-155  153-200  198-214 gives 0.98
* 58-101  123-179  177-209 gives 0.38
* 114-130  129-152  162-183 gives -3.28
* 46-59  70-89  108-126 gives -3.25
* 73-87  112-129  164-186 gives 4.05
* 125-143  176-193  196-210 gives -0.43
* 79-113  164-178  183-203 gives -0.08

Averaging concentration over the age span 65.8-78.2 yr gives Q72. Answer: 13.5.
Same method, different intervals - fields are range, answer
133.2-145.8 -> 15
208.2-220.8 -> 16.1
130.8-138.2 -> 13.9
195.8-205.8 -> 16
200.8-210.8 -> 16.6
